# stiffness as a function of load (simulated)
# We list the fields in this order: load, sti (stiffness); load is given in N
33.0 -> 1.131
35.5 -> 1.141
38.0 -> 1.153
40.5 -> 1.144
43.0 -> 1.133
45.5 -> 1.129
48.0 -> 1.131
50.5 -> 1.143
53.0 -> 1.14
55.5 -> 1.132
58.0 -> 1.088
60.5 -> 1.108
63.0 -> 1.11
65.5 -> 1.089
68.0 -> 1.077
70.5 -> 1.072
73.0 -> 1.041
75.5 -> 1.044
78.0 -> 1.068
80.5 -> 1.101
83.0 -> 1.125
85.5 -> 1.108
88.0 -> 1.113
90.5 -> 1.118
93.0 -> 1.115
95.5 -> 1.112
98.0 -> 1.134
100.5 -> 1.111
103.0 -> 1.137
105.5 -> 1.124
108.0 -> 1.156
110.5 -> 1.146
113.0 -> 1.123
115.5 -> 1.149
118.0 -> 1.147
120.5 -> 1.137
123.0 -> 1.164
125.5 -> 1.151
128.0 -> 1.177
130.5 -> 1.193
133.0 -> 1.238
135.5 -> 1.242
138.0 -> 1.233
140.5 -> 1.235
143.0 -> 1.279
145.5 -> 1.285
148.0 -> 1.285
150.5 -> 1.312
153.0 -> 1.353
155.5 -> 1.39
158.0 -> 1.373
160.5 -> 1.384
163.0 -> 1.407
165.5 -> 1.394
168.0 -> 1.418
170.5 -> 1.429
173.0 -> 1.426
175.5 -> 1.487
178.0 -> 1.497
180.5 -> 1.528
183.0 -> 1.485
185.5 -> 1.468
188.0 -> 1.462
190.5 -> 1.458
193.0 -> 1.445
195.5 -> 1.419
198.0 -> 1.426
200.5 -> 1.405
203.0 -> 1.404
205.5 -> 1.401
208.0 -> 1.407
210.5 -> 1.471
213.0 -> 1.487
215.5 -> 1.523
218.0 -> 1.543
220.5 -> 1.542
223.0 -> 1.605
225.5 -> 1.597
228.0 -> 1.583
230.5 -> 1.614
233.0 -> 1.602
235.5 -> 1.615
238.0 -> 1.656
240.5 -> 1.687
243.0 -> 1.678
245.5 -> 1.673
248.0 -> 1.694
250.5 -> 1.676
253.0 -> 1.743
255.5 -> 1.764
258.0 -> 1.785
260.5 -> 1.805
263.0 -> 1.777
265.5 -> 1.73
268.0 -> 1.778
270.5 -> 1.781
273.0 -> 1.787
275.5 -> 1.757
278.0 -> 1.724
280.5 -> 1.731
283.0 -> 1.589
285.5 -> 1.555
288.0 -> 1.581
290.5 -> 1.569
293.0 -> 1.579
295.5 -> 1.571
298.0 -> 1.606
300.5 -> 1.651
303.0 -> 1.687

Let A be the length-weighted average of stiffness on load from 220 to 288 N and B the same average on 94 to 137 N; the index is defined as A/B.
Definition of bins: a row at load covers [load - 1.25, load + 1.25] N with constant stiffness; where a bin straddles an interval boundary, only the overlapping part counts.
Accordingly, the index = 1.5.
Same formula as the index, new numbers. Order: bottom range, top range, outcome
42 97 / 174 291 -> 1.44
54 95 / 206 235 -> 1.41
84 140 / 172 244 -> 1.31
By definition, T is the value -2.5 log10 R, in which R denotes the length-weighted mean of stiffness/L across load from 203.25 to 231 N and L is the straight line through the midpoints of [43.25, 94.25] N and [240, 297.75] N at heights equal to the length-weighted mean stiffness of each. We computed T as 0.02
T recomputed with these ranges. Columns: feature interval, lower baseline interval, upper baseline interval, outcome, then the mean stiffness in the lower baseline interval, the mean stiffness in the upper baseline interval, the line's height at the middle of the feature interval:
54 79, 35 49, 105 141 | 0.06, 1.14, 1.17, 1.15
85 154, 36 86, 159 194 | 0.09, 1.11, 1.45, 1.28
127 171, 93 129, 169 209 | -0.02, 1.14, 1.45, 1.29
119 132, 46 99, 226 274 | 0.10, 1.1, 1.7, 1.28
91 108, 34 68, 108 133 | 0.02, 1.12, 1.16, 1.15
